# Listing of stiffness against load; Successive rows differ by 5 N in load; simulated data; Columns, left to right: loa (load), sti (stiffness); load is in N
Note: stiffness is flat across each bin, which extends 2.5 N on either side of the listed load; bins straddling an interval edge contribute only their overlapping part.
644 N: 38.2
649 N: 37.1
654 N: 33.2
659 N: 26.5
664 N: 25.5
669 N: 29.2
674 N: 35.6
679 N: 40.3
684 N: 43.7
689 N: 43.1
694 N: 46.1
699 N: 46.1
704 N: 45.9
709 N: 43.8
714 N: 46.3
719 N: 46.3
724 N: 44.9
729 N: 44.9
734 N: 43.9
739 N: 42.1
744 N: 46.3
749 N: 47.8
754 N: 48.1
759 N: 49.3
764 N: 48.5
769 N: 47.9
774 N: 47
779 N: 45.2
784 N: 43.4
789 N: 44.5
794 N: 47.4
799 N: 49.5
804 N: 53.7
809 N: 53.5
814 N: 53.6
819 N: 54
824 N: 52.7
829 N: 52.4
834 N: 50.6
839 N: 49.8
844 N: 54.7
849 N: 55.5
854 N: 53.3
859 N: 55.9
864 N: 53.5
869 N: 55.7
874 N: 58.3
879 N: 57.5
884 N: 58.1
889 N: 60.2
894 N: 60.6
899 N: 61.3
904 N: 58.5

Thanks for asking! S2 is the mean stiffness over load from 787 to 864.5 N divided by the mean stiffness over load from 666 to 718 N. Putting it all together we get 1.24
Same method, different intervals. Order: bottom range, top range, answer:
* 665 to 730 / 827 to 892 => 1.30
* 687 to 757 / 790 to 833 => 1.14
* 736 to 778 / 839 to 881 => 1.17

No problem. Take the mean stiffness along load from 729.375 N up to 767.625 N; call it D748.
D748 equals 46.5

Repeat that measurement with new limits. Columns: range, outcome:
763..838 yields 49.6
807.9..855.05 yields 53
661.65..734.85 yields 41.7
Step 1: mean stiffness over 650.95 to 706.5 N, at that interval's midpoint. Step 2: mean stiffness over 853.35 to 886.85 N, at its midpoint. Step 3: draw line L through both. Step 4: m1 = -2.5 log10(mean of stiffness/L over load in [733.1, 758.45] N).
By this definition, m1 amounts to -0.04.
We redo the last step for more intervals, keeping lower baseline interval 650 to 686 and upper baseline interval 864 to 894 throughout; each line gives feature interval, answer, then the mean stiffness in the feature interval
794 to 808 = -0.05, 51.1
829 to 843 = 0.04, 51.1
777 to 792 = 0.06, 44.4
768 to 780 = -0.03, 46.7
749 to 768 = -0.11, 48.5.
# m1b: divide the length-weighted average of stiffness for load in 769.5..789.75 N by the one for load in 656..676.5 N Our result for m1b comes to 1.55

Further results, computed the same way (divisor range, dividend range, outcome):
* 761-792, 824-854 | 1.14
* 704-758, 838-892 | 1.23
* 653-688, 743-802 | 1.39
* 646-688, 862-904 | 1.70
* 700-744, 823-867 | 1.18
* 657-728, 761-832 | 1.22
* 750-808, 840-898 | 1.18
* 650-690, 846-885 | 1.62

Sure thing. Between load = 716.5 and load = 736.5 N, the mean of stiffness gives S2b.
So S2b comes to 45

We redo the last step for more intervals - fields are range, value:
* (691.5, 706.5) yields 46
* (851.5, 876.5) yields 55.3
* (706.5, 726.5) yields 45.3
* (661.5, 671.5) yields 27.4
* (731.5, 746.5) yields 44.1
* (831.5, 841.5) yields 50.2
